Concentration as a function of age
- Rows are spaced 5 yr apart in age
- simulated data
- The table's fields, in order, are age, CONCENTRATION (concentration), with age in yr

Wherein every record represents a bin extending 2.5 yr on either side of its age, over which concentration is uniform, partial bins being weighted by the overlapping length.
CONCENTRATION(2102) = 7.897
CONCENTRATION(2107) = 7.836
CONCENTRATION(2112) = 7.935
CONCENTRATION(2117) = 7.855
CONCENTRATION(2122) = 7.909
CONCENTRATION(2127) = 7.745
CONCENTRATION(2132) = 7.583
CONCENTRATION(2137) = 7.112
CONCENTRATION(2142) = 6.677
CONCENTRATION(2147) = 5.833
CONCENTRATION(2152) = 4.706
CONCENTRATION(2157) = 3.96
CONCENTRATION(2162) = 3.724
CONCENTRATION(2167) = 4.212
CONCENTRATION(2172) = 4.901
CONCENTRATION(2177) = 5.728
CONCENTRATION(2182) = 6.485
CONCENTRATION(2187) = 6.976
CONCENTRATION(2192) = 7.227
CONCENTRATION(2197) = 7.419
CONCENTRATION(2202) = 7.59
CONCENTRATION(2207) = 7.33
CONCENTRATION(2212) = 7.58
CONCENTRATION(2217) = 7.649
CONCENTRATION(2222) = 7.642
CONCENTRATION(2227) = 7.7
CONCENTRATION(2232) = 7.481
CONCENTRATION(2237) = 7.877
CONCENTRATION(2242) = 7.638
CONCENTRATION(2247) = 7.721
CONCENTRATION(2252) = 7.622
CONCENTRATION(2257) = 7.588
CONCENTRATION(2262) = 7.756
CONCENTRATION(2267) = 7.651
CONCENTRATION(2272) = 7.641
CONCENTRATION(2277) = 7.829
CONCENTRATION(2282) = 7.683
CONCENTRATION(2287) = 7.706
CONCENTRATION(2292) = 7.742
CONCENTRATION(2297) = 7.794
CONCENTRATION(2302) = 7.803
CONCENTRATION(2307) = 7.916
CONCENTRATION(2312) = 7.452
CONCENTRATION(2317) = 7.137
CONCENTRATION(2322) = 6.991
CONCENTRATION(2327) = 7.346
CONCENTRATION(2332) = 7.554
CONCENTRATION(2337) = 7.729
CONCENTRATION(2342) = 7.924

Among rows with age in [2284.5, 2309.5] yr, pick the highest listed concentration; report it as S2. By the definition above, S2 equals 7.916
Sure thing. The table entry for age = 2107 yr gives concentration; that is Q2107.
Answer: 7.836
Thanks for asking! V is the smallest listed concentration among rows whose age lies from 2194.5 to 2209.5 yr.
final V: 7.33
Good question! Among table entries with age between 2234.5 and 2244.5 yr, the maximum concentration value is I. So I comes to 7.877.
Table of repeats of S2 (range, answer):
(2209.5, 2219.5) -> 7.649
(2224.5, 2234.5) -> 7.7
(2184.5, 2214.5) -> 7.59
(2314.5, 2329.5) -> 7.346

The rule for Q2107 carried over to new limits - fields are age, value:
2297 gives 7.794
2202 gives 7.59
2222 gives 7.642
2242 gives 7.638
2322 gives 6.991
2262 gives 7.756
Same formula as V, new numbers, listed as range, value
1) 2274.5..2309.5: 7.683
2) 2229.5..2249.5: 7.481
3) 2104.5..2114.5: 7.836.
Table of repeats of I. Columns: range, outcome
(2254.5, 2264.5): 7.756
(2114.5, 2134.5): 7.909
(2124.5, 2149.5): 7.745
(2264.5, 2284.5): 7.829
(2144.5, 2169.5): 5.833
